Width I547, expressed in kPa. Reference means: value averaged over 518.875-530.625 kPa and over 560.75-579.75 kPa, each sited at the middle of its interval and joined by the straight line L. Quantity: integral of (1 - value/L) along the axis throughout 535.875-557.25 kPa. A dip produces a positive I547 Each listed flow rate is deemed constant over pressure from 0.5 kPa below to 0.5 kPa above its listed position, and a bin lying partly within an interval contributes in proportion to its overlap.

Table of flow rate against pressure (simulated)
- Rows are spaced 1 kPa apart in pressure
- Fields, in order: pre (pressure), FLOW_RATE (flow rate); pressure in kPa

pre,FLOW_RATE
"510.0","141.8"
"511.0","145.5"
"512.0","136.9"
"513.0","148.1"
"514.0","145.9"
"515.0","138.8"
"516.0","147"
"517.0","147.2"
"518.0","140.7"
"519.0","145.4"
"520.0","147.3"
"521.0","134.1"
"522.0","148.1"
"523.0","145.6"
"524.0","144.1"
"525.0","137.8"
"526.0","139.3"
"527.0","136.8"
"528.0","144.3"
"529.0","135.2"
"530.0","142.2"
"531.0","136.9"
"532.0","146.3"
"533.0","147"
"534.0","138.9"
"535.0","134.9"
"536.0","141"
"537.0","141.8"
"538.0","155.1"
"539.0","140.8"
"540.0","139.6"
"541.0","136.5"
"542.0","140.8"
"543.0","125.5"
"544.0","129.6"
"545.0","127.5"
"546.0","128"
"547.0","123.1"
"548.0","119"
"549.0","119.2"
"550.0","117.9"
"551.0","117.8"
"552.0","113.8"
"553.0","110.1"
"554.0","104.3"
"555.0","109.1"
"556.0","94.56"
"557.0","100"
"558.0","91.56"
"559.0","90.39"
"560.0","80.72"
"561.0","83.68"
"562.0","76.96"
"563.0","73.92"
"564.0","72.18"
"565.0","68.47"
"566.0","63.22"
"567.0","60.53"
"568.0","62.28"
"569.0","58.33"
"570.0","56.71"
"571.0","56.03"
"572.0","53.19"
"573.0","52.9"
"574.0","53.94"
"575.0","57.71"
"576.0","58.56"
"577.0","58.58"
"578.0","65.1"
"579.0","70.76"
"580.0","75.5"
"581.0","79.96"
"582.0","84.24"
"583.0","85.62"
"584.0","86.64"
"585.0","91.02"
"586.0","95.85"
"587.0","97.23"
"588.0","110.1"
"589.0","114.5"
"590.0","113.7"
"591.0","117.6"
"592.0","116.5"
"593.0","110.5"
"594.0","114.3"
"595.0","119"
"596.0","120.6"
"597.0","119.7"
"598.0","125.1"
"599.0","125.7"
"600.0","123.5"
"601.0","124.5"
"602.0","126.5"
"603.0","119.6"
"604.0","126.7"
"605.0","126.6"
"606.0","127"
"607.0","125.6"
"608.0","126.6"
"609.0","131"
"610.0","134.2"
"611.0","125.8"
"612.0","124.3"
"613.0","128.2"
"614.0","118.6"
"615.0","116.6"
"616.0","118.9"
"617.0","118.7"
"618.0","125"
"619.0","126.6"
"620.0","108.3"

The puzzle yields -4.1 kPa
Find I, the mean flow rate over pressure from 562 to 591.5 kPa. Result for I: 75.7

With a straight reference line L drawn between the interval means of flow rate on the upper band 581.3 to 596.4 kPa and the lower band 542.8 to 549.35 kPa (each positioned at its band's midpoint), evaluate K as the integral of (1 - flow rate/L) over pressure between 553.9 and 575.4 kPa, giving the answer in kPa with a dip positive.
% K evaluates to 8.0 kPa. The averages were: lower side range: 125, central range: 73.2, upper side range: 105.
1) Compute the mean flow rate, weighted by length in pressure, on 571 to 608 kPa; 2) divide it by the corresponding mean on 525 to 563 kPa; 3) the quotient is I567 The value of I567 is 0.8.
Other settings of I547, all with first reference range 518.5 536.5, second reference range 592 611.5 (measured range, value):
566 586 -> 9.6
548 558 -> 1.9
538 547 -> 0.2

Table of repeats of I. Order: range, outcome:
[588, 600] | 118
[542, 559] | 115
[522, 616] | 109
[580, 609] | 112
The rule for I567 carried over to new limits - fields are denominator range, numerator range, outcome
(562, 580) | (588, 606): 1.93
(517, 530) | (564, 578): 0.42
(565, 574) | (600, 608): 2.15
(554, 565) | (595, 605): 1.42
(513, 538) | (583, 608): 0.81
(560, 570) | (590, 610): 1.78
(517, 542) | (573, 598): 0.65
